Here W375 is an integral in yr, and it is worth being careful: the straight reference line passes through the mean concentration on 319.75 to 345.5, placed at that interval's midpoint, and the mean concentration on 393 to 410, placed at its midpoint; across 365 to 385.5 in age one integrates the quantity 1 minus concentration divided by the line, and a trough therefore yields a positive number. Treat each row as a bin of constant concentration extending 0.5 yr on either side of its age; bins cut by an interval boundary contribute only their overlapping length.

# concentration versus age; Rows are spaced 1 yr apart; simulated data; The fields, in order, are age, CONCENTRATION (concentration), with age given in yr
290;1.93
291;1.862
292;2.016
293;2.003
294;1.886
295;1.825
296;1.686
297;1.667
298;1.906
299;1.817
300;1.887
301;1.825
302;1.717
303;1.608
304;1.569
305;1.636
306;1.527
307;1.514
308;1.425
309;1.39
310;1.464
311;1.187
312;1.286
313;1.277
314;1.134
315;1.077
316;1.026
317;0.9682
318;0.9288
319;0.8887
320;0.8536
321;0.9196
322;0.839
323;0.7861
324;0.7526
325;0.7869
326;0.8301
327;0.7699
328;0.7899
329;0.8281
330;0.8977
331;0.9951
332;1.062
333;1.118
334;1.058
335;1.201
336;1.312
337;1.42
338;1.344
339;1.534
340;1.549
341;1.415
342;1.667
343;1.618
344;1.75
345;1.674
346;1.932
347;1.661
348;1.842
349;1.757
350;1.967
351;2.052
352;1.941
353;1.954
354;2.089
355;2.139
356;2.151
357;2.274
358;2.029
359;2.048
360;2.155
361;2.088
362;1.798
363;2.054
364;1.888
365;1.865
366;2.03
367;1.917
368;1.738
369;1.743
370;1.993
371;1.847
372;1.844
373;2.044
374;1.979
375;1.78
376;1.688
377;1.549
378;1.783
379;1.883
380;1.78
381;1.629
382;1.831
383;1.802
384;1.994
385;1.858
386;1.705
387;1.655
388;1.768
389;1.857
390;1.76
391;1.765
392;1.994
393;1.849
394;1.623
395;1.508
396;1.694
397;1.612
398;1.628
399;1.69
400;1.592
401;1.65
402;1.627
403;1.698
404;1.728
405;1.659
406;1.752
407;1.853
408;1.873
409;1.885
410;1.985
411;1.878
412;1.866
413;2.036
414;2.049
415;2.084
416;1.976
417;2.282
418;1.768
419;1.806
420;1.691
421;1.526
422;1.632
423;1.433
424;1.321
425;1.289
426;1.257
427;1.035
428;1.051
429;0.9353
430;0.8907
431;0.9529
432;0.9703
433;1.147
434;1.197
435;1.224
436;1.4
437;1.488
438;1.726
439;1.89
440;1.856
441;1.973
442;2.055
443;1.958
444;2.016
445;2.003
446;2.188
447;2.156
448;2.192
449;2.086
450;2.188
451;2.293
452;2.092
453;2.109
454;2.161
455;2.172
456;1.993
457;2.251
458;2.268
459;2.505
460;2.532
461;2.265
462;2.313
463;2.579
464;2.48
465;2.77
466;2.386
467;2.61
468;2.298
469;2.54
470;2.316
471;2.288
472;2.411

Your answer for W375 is -4.8 yr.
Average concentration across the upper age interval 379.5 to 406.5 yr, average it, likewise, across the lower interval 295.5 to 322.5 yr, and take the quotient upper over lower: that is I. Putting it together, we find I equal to 1.3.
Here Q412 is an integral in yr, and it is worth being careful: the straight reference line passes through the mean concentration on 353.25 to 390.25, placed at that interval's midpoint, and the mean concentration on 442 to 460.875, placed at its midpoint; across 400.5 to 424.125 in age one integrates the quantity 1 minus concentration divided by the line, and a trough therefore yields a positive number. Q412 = 2.7 yr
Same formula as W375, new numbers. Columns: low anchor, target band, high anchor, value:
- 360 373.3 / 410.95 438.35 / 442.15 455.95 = 7.5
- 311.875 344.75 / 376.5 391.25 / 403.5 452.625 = -3.4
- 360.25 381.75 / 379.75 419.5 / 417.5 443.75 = -3.6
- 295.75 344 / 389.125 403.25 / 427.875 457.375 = -1.1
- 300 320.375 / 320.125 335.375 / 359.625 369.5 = 6.2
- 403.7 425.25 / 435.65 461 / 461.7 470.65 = 2.0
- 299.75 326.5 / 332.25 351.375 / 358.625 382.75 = -0.1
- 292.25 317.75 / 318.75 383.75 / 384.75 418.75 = 3.0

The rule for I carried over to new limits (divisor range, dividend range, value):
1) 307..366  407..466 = 1.28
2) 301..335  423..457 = 1.49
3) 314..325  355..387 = 2.09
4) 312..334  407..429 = 1.79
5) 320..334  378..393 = 2.05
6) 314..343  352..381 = 1.80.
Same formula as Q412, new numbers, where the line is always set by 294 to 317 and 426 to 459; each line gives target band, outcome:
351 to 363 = -3.4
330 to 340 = 2.2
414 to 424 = -0.5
